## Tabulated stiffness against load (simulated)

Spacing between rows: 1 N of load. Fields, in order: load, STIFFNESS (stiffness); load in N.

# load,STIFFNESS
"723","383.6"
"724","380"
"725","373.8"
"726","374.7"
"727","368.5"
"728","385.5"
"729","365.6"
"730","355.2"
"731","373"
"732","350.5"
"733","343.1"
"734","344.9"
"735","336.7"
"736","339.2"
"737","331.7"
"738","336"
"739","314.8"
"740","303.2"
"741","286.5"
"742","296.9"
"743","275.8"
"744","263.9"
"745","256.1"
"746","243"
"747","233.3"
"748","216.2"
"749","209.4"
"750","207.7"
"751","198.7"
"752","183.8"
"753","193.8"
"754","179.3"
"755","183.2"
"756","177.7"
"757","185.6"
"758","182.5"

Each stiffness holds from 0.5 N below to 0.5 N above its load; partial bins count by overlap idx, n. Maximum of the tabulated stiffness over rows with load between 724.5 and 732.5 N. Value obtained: 385.5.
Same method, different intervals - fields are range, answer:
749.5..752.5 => 207.7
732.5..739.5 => 344.9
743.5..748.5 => 263.9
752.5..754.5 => 193.8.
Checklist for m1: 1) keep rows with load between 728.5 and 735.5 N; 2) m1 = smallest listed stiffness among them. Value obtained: 336.7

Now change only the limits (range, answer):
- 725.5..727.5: 368.5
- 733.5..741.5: 286.5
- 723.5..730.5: 355.2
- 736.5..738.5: 331.7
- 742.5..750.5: 207.7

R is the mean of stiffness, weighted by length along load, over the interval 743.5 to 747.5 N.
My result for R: 249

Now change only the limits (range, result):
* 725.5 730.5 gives 370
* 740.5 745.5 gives 276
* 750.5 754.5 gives 189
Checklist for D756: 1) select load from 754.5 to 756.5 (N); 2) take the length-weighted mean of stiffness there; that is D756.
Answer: 180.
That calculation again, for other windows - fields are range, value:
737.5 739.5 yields 325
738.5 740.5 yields 309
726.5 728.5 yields 377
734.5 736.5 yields 338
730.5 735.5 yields 350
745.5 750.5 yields 222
